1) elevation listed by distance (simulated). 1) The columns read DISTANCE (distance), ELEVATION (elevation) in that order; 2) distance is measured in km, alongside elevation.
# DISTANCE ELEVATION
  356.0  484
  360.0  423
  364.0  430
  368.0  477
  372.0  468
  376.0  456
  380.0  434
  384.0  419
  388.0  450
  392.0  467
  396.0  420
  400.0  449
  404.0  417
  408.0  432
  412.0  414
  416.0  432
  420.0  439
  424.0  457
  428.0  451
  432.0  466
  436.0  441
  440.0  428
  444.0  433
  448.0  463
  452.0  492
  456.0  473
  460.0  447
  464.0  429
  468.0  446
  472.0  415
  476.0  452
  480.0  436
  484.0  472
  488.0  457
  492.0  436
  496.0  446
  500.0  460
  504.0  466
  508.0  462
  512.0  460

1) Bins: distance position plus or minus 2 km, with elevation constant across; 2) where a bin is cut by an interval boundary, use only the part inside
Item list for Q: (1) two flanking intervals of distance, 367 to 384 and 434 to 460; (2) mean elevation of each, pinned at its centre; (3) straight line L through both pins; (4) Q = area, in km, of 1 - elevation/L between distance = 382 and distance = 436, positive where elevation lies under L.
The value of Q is 1.68 km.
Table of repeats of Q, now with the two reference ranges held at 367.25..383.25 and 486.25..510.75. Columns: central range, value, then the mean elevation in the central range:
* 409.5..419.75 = 0.64 km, 426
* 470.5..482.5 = 0.47 km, 437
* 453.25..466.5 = 0.08 km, 452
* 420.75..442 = 0.30 km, 448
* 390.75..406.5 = 0.61 km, 437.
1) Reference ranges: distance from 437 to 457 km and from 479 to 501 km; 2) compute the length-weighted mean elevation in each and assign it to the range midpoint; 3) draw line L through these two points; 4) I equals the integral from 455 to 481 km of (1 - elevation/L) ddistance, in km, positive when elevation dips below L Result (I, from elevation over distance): 0.70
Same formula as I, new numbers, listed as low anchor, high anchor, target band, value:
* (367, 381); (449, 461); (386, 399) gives 0.46 km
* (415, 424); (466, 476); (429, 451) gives -0.51 km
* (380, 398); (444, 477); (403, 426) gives 0.54 km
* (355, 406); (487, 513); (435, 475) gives 0.38 km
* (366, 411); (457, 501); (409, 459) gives -0.46 km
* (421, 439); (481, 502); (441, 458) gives -0.41 km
